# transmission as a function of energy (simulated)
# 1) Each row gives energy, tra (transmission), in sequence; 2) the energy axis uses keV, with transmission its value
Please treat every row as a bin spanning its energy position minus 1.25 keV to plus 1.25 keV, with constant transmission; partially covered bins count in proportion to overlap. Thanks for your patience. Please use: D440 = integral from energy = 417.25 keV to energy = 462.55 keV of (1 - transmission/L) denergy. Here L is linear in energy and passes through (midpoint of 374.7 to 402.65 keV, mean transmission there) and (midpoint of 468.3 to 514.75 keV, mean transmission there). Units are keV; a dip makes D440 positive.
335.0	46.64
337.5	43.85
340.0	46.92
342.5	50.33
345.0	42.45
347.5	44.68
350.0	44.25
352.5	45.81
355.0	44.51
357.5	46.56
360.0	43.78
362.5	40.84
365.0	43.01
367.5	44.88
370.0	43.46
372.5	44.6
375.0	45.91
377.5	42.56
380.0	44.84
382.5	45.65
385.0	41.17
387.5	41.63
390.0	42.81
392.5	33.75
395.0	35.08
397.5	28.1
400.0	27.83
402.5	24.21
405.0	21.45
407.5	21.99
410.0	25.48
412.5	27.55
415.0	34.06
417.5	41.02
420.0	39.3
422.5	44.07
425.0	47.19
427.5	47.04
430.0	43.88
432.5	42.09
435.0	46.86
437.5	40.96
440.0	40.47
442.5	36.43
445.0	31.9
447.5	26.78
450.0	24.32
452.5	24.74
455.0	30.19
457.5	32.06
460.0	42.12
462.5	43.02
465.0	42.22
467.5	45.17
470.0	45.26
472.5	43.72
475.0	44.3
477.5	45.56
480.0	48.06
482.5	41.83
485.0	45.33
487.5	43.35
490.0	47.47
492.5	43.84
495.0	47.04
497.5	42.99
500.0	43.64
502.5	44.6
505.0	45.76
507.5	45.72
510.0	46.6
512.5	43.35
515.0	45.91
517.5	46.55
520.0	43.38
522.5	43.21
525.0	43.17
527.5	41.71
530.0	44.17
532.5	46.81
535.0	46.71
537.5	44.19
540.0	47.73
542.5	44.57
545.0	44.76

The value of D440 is 3.8 keV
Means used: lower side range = 38.1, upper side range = 44.9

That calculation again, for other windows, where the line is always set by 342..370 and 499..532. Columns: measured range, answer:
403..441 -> 6.1 keV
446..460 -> 4.9 keV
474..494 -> -0.2 keV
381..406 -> 5.7 keV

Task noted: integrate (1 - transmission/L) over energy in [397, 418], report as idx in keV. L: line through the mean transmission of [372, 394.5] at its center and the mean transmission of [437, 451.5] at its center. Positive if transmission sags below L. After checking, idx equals 6.0 keV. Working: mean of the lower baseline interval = 42.2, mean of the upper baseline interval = 32.9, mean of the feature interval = 27.5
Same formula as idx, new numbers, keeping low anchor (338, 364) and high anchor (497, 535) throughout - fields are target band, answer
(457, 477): 0.88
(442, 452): 3.52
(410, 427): 2.49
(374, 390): 0.49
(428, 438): 0.20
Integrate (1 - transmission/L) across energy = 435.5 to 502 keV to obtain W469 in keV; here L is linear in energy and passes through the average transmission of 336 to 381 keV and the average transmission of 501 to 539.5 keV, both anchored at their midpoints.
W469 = 6.75 keV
